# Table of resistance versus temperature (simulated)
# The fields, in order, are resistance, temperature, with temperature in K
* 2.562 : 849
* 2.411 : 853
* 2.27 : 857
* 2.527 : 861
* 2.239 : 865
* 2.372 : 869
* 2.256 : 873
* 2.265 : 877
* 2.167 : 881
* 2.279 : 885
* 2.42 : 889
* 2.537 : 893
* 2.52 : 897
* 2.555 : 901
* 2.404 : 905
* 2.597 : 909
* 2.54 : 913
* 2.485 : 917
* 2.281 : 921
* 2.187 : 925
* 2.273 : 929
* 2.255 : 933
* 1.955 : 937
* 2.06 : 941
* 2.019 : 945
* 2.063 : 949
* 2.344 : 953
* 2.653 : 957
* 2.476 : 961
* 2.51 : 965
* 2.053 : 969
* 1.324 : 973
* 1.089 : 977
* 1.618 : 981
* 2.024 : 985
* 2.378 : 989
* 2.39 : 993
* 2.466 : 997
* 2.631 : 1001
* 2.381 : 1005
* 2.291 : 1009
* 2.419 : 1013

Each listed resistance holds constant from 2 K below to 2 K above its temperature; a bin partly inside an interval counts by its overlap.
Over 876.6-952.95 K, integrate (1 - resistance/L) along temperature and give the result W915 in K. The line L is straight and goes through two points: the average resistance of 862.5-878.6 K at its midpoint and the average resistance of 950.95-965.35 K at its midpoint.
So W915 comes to 2.5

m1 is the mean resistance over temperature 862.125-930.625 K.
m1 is 2.38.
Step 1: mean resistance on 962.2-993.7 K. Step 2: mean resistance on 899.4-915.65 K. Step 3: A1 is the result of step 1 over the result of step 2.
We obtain 0.76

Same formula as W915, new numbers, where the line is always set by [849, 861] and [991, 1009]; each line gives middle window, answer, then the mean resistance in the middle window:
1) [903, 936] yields 0.83 K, 2.36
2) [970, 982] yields 5.22 K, 1.38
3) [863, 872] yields 0.42 K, 2.3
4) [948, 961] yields 0.22 K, 2.39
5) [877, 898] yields 0.44 K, 2.37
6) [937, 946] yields 1.51 K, 2.02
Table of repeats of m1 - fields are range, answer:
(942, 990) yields 2.04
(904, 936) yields 2.36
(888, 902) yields 2.51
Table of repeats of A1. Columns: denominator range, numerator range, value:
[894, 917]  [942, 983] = 0.80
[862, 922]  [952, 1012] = 0.91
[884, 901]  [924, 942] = 0.87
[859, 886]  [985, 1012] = 1.04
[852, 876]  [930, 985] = 0.87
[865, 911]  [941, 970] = 0.96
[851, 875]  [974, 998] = 0.83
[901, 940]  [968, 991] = 0.74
